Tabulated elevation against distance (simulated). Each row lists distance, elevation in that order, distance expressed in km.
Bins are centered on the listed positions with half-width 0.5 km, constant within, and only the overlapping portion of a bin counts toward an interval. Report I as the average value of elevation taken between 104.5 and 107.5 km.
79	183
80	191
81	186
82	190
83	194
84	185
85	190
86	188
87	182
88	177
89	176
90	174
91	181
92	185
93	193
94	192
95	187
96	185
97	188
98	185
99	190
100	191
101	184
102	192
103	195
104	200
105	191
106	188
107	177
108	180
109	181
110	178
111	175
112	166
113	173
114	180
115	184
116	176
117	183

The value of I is 185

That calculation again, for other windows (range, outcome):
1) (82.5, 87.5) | 188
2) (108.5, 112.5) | 175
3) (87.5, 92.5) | 179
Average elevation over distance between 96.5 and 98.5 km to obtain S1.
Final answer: 186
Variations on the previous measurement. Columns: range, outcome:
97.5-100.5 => 189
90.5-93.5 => 186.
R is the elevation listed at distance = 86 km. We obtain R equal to 188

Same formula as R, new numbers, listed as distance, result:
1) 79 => 183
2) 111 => 175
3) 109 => 181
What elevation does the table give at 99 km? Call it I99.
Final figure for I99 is 190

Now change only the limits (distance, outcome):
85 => 190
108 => 180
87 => 182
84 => 185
